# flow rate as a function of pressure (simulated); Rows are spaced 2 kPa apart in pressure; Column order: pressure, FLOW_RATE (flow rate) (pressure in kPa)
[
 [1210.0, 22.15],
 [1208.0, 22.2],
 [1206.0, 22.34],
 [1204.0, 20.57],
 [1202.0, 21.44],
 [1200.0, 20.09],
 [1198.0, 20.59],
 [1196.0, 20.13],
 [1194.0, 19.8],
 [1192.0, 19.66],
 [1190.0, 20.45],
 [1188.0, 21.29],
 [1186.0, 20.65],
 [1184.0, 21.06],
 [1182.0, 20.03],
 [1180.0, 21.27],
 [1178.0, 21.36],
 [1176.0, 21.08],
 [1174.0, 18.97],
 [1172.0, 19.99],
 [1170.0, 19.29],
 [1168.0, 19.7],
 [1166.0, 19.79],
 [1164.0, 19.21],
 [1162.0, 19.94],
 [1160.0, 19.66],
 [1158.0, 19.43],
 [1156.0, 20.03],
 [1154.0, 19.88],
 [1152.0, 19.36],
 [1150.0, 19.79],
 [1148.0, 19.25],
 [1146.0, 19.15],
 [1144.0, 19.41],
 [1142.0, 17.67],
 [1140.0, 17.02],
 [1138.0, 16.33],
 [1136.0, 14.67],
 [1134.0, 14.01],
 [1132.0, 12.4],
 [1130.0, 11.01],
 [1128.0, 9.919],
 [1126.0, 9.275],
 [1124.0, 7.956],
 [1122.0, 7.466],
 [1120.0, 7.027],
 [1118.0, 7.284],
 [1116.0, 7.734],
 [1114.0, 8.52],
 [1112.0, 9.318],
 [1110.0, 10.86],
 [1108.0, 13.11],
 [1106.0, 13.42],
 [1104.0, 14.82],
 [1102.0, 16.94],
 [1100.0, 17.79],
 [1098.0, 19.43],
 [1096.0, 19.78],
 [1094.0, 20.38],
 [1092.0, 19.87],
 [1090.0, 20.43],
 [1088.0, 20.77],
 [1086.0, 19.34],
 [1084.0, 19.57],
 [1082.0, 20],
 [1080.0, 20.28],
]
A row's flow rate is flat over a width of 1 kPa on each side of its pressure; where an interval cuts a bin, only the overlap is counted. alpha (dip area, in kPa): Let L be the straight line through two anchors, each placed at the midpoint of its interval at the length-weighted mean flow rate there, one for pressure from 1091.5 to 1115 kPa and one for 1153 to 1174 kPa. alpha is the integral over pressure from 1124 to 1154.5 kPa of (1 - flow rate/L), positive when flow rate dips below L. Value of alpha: 4.07 kPa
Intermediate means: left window 15.3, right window 19.7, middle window 15.6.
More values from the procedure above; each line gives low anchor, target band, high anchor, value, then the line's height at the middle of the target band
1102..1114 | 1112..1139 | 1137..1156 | 9.1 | 15.3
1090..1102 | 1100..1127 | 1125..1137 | 9.0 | 15.6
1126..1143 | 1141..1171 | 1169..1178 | -4.0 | 17.2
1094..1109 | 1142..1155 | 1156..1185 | -0.2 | 19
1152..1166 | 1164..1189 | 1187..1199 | -0.4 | 20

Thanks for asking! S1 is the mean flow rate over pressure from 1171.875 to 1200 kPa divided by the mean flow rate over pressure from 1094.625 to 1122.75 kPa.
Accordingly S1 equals 1.63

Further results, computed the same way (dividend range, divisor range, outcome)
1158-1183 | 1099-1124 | 1.81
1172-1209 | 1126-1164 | 1.22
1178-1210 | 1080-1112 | 1.18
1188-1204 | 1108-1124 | 2.37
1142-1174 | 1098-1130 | 1.77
